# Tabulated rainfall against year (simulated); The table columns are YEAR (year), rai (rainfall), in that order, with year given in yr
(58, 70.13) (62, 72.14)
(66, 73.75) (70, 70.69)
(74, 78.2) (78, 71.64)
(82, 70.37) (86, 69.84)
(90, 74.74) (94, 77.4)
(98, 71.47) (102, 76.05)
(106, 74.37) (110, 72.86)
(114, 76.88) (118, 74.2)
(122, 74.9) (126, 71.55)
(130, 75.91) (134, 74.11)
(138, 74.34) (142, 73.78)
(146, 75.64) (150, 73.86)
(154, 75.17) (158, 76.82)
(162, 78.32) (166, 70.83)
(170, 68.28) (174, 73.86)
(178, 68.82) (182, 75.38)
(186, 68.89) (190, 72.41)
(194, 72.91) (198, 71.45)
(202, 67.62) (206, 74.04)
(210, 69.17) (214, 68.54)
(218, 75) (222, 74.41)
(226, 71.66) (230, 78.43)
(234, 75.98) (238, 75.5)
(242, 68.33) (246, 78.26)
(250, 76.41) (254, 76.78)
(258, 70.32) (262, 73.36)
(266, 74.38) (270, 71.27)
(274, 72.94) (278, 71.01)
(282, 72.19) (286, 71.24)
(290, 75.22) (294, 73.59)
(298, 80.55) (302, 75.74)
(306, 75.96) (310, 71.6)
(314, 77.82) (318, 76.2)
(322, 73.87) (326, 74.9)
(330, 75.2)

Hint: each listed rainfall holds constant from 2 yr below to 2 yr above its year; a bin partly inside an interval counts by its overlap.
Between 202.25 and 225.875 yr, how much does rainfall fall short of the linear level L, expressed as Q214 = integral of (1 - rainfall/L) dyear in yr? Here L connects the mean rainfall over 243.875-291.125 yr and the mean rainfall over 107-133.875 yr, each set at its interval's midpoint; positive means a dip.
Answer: 0.6 yr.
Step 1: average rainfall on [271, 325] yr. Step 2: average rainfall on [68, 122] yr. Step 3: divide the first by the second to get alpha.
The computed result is 1.01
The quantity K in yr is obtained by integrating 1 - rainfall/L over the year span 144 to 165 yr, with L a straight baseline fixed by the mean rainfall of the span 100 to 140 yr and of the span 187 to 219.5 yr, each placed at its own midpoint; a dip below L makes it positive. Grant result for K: -0.7 yr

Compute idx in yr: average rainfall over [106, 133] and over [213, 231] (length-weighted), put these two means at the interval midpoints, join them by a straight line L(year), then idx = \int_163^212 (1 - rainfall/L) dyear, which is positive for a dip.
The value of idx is 1.7 yr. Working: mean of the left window 74.4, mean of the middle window 71.3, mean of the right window 73.6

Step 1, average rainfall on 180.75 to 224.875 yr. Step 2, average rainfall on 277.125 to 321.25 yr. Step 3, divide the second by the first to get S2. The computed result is 1.0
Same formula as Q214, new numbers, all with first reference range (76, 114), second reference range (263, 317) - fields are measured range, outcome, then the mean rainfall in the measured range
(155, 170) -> -0.15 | 74.4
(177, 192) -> 0.45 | 71.5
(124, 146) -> -0.16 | 74.1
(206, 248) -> 0.20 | 73.6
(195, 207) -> 0.46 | 70.9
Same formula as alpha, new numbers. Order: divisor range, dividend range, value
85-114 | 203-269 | 0.99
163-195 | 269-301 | 1.03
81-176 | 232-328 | 1.00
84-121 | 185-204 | 0.95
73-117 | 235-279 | 1.00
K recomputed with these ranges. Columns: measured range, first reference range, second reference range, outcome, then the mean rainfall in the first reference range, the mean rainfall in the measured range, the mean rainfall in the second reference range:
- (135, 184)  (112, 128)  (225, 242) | 0.50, 74.4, 73.8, 74.8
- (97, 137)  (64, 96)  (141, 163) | 0.09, 73.3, 74.3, 75.6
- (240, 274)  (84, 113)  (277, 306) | 0.35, 73.9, 73.6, 74.5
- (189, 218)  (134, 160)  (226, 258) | 1.50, 74.9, 71.1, 75.1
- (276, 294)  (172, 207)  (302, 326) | 0.43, 71.6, 72.5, 75.1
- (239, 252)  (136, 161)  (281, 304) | 0.09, 75.1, 74.4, 74.9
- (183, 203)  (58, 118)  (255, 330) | 0.75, 73.5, 71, 74.1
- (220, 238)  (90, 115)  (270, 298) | -0.37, 74.7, 75.2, 73.2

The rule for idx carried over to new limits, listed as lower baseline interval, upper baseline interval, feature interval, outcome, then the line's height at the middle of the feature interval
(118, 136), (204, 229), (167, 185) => 0.4 yr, 73.2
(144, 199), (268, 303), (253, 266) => 0.0 yr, 73.6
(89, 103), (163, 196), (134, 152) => -0.3 yr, 73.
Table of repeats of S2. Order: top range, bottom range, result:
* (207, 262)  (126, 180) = 1.00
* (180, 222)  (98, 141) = 0.96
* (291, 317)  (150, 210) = 1.05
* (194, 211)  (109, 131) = 0.95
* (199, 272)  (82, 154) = 0.99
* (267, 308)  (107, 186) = 1.00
